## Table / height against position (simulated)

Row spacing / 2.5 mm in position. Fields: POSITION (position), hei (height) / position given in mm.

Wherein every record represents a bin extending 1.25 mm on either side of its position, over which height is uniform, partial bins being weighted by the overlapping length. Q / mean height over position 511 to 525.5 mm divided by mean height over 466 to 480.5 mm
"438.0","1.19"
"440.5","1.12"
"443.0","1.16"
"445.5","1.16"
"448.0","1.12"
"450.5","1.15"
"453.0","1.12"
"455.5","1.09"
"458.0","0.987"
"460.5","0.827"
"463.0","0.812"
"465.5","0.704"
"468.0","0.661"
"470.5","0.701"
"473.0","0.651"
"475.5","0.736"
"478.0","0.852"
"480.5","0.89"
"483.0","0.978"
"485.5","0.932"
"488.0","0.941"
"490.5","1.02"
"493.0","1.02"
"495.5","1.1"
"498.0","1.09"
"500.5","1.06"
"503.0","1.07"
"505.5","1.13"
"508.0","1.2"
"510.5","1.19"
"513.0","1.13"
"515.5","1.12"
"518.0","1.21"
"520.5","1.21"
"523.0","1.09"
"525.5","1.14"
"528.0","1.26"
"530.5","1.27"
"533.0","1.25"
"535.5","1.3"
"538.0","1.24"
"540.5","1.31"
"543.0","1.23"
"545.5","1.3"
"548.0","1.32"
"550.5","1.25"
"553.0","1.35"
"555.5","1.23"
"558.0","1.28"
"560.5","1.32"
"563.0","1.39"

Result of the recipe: 1.6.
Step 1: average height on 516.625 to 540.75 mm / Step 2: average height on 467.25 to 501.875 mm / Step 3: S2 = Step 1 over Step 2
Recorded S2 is 1.35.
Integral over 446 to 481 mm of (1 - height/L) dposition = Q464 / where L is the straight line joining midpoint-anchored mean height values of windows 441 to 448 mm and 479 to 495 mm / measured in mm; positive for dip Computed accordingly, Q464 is 6.2 mm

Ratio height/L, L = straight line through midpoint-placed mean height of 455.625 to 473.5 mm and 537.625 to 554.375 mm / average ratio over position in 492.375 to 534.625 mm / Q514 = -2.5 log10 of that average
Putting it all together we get -0.064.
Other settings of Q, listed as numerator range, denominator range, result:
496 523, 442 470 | 1.17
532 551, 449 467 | 1.34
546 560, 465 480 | 1.77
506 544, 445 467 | 1.22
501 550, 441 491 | 1.30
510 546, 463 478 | 1.70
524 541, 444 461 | 1.16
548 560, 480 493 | 1.33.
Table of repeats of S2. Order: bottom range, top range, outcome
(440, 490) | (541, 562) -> 1.39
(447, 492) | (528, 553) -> 1.42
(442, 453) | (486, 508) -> 0.92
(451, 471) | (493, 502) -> 1.22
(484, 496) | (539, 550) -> 1.29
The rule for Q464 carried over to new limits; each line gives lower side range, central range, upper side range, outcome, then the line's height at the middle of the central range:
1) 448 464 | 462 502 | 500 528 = 7.1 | 1.07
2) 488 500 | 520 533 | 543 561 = -0.2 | 1.18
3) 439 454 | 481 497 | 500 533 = 2.2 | 1.16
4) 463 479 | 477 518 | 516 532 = -4.1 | 0.958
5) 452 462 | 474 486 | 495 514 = 2.1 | 1.06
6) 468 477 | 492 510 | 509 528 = -2.1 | 0.985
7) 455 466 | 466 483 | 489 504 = 3.4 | 0.951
